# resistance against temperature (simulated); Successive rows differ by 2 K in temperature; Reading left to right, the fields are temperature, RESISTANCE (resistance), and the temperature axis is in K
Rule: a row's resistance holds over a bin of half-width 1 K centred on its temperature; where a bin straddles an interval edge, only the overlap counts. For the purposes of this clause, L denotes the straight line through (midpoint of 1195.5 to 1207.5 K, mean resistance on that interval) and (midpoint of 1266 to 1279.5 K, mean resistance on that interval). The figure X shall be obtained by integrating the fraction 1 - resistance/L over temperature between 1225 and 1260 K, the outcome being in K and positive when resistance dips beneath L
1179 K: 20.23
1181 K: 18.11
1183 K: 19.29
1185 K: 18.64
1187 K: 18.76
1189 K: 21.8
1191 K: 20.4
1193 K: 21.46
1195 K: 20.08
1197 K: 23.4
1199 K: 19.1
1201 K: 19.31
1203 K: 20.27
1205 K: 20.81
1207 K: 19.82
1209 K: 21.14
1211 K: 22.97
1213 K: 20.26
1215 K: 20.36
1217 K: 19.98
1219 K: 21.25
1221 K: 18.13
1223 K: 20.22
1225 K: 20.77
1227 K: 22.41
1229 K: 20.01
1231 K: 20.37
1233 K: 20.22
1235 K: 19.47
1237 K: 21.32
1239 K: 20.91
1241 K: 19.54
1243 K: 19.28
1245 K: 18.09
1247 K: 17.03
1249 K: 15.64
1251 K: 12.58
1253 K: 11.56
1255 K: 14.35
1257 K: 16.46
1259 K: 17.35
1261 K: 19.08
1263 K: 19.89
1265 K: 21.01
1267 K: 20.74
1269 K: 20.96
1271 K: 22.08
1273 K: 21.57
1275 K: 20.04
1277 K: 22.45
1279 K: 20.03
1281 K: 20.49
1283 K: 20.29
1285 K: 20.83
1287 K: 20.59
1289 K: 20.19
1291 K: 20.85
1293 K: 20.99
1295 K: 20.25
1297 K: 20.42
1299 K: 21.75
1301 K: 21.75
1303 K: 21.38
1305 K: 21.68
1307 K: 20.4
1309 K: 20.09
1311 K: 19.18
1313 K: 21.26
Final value 4.6 K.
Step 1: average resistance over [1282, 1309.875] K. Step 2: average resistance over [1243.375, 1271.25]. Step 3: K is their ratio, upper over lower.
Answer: 1.2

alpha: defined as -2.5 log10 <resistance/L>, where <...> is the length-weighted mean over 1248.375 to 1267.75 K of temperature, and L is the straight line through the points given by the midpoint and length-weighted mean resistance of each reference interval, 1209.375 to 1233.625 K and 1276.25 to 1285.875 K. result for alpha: 0.225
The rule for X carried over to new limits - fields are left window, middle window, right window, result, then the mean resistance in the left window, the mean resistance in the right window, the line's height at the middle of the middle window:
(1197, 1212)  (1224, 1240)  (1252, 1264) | -1.9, 20.7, 16.4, 18.5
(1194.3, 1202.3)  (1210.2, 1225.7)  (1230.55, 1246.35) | -0.2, 20.5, 19.8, 20.2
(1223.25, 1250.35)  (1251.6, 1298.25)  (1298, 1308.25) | 2.2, 19.5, 21.4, 20.6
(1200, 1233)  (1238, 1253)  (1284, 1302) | 2.5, 20.5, 20.8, 20.6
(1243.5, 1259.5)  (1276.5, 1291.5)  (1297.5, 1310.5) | -1.4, 15.4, 21.1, 18.9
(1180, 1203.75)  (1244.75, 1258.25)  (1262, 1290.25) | 3.7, 20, 20.8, 20.6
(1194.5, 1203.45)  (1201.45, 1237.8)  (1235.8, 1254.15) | -2.8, 20.5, 17.3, 19.1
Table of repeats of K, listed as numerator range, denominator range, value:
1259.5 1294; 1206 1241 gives 1.01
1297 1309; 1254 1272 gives 1.11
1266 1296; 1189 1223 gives 1.01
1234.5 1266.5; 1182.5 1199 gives 0.87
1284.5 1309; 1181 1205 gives 1.04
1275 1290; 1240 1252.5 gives 1.23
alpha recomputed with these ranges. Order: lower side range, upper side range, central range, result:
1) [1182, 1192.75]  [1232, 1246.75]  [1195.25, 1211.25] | -0.047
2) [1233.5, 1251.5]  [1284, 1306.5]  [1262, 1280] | -0.063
